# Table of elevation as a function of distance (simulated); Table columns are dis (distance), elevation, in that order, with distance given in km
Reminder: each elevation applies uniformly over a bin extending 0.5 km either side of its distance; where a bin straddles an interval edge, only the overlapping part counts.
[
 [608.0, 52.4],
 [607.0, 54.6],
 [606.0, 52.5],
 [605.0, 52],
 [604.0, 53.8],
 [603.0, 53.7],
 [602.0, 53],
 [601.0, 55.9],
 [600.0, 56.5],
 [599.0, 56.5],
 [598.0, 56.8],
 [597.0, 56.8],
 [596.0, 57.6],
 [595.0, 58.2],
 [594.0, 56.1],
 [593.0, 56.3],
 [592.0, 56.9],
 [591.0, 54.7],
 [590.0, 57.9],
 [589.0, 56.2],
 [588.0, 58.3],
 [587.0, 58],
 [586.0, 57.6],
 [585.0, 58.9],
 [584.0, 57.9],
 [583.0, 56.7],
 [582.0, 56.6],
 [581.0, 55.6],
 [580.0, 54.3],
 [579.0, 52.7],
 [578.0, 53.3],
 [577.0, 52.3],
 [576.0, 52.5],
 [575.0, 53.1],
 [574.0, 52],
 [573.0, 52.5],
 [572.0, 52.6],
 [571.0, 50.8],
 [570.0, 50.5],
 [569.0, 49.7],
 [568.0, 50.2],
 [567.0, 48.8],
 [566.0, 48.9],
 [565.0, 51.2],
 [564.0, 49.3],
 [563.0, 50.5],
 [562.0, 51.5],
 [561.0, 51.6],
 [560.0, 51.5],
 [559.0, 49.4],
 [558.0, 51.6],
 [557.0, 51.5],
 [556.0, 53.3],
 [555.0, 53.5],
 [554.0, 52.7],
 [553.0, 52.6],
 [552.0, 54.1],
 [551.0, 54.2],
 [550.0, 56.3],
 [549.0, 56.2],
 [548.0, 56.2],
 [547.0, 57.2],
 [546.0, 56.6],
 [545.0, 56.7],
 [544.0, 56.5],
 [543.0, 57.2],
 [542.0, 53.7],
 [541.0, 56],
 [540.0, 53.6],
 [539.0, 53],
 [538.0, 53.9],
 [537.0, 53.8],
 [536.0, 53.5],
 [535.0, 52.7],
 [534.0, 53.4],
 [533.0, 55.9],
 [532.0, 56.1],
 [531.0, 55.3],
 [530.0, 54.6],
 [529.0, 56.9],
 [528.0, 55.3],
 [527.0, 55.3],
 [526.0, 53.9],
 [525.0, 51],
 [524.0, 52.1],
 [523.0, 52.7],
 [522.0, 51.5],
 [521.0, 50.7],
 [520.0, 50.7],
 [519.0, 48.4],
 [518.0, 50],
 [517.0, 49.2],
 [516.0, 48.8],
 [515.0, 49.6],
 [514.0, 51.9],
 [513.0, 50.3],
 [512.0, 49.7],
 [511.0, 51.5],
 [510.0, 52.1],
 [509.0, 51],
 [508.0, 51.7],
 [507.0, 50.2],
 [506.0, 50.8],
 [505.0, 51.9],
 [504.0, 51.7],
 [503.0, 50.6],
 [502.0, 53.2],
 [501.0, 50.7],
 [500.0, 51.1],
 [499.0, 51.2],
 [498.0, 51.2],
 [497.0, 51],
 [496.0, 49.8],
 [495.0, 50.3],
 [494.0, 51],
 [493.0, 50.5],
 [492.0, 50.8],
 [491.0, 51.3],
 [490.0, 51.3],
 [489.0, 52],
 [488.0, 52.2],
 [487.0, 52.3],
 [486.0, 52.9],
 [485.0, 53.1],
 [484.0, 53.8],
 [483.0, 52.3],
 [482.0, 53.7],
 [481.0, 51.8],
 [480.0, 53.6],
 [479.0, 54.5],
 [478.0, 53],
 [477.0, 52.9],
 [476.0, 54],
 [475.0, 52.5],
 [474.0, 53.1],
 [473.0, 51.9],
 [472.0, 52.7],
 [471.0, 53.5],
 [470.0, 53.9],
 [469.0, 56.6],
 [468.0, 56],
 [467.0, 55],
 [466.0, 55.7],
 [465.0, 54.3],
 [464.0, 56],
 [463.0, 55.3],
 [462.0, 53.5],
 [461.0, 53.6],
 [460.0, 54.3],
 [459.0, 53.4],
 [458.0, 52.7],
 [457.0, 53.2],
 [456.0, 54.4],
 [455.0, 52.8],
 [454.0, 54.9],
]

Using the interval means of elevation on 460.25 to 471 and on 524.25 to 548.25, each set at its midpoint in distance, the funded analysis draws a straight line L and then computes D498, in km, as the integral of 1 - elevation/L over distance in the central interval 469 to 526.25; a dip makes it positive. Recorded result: 3.3 km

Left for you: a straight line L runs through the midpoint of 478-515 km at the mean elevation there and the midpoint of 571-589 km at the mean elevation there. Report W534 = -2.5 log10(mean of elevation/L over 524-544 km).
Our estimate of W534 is -0.03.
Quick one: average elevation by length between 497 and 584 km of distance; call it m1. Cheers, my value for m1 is 52.7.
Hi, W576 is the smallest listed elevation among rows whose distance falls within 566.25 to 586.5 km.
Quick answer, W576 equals 48.8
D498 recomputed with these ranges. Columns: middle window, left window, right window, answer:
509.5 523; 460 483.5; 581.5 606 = 1.1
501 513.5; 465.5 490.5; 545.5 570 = 0.4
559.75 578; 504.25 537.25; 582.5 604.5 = 1.3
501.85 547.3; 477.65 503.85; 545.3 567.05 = -0.4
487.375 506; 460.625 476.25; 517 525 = 0.4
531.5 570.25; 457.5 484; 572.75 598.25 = 1.4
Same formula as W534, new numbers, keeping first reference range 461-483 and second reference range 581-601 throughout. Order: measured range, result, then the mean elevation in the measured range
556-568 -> 0.11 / 50.6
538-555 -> 0.02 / 55.1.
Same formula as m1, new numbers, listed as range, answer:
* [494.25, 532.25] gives 51.7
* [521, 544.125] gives 54.1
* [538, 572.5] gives 52.9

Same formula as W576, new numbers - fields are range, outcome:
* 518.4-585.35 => 48.4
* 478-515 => 49.6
